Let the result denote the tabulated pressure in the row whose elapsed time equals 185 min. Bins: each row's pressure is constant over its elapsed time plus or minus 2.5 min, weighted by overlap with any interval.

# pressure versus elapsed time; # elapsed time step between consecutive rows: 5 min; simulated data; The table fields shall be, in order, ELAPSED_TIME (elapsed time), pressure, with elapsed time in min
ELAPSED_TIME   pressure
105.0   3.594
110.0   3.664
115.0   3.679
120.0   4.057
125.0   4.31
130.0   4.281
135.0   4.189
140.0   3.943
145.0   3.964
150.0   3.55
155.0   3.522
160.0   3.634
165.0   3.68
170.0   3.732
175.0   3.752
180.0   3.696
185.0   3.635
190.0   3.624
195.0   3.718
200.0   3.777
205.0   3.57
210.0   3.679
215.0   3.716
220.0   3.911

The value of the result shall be 3.635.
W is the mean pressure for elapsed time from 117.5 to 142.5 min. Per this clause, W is 4.16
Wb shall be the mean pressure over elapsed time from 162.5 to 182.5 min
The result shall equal 3.71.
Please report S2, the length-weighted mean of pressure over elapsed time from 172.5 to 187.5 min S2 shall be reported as 3.69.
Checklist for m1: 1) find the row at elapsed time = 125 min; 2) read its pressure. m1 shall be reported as 4.31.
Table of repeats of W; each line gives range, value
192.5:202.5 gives 3.75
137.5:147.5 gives 3.95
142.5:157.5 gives 3.68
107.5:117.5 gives 3.67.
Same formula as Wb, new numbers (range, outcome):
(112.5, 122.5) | 3.87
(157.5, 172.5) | 3.68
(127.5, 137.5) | 4.23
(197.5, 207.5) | 3.67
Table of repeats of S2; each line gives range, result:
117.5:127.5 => 4.18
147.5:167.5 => 3.6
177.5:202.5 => 3.69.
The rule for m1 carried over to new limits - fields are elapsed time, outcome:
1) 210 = 3.679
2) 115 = 3.679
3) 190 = 3.624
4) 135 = 4.189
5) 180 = 3.696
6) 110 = 3.664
